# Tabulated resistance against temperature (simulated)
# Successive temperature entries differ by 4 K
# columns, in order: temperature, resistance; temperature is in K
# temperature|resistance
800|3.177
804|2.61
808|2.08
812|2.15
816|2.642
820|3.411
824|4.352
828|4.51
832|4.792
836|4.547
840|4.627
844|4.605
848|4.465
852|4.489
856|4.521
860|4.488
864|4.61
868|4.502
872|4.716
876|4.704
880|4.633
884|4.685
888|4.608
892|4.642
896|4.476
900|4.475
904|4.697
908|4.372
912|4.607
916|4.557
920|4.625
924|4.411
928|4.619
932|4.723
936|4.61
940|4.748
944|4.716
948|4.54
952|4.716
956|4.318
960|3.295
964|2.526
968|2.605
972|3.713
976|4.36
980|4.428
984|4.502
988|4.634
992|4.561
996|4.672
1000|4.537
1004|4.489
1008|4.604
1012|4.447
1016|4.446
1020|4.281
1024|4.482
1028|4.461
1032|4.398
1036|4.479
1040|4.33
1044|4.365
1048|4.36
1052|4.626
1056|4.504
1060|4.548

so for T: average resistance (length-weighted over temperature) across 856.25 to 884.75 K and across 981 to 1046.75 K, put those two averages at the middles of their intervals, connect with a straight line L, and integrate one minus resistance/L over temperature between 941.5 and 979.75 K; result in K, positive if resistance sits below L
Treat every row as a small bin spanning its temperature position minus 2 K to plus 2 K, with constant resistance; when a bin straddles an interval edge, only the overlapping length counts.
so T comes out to 5.3 K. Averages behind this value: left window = 4.61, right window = 4.48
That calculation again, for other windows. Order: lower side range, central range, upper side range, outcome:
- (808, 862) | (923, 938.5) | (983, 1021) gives -1.03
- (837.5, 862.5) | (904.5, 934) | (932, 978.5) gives -2.46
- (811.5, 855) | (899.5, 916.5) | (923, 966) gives -1.24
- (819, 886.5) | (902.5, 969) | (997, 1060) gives 2.93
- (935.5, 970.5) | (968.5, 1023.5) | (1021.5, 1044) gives -2.21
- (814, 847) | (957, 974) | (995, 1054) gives 4.93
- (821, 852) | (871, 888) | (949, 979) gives -1.73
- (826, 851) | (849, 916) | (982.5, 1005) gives 0.12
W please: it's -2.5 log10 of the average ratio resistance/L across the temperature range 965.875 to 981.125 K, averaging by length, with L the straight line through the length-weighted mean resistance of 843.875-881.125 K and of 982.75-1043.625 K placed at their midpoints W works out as 0.21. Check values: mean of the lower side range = 4.57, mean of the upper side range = 4.48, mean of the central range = 3.73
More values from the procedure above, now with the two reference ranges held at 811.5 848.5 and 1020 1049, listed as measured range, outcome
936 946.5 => -0.109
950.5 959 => -0.023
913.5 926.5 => -0.080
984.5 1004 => -0.060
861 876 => -0.120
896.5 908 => -0.087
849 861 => -0.098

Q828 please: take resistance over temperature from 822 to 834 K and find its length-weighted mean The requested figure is 4.55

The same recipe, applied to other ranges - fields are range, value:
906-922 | 4.54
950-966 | 3.71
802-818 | 2.37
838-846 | 4.62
